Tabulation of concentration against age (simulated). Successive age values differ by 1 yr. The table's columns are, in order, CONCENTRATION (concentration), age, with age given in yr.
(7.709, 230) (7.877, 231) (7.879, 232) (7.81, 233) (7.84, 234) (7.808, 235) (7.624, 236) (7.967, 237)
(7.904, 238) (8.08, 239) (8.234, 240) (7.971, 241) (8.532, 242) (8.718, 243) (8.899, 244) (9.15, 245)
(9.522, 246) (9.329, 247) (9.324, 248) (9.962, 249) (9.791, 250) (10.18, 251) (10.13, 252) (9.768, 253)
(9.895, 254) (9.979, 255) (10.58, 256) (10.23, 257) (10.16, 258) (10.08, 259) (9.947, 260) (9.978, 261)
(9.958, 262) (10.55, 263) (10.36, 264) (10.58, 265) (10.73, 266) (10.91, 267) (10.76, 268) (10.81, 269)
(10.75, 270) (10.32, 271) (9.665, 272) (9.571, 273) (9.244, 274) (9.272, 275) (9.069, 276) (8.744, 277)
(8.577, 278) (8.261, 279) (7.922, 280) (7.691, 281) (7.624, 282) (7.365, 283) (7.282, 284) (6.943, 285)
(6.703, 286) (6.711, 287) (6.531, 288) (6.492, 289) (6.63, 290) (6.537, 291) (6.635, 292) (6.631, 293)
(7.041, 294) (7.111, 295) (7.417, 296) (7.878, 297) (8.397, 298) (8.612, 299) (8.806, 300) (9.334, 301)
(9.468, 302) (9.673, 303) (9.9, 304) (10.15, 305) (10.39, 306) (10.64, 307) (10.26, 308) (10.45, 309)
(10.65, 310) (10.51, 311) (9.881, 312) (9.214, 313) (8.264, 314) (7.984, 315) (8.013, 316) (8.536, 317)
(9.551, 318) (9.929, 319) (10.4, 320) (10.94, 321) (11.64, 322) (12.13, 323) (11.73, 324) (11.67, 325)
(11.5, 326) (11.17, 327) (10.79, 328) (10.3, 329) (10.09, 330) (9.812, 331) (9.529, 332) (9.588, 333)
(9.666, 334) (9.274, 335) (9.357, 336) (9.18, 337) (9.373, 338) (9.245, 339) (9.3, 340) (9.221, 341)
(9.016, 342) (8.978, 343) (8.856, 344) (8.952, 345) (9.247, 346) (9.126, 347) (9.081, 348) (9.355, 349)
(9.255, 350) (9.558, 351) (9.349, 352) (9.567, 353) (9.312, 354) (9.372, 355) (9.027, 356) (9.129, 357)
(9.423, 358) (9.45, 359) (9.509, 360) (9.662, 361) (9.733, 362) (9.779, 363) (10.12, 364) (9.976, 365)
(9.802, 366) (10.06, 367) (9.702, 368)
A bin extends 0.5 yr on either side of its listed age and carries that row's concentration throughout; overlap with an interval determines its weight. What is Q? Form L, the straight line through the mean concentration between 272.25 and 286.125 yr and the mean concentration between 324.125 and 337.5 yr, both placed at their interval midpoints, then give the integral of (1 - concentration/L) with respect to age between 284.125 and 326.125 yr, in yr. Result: 1.4 yr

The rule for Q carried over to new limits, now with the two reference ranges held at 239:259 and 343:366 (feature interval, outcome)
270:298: 4.78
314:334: -1.68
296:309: 0.02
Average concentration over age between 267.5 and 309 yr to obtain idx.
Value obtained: 8.51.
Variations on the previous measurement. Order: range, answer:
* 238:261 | 9.45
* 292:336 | 9.61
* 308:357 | 9.73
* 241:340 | 9.33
